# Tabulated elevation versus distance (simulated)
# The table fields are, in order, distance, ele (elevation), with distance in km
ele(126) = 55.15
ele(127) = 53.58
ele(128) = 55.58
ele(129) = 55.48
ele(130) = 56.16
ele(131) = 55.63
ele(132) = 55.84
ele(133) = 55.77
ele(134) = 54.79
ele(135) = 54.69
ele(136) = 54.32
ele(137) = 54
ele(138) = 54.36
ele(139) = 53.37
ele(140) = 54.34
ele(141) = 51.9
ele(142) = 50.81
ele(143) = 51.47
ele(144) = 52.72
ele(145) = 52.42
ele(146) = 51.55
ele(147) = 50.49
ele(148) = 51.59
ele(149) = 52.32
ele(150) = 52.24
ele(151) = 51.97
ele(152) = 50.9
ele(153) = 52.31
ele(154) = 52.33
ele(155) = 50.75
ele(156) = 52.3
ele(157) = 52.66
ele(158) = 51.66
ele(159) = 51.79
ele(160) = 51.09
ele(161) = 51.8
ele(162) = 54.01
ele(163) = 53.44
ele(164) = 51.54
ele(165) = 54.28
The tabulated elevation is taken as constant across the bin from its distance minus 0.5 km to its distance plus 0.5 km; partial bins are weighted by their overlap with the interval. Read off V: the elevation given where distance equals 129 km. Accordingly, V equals 55.48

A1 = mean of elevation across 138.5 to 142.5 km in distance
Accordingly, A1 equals 52.6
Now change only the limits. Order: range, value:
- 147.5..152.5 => 51.8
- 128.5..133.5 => 55.8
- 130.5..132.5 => 55.7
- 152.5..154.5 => 52.3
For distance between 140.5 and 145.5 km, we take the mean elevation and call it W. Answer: 51.9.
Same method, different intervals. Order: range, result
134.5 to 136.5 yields 54.5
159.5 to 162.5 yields 52.3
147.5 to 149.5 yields 52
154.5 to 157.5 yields 51.9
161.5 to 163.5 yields 53.7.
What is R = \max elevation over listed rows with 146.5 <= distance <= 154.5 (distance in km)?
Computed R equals 52.33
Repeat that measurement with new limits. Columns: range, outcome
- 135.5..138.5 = 54.36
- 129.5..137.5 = 56.16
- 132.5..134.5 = 55.77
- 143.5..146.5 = 52.72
